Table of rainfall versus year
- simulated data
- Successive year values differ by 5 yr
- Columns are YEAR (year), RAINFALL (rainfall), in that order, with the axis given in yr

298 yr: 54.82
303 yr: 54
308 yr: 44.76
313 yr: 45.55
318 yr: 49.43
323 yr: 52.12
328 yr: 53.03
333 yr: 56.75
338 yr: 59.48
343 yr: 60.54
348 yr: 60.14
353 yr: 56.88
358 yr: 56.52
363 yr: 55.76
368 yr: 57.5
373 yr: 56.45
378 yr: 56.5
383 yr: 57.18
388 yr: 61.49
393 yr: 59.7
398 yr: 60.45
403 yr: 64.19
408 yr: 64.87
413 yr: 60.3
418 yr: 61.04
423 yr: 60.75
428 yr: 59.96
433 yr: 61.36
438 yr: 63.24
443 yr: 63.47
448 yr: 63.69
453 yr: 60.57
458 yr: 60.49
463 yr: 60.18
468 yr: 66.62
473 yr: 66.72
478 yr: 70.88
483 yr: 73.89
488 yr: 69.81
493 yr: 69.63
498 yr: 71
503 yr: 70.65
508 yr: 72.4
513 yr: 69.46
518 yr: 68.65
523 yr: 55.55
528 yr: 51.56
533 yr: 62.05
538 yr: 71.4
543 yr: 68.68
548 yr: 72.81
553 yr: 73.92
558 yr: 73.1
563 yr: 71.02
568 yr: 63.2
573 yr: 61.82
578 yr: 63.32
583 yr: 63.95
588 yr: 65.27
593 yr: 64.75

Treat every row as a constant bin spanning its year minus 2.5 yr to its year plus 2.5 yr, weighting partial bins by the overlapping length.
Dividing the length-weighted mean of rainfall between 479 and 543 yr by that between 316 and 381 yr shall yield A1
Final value 1.20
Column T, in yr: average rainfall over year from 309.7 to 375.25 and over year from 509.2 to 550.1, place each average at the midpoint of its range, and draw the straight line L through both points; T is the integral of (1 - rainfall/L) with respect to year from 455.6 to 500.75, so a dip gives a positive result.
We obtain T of -3.8 yr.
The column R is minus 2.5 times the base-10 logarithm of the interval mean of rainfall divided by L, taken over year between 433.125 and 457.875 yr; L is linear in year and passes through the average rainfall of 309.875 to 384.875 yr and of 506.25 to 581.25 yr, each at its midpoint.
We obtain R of -0.02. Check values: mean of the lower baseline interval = 55.5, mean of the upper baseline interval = 66.5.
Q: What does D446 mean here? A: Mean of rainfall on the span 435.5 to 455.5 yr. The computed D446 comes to 62.7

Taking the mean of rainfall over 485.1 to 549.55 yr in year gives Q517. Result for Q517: 67.2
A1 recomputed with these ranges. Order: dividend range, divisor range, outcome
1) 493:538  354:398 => 1.14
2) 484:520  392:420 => 1.14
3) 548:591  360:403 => 1.15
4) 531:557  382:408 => 1.15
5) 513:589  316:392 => 1.16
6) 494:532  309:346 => 1.23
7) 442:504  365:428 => 1.11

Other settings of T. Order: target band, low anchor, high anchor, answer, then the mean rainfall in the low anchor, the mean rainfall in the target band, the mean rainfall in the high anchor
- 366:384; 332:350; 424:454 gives 1.0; 59.4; 56.9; 62.1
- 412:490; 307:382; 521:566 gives -3.3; 55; 64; 66.8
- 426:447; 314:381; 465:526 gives 0.5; 56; 62.2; 68.6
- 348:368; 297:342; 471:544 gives -0.5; 52.4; 57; 67.5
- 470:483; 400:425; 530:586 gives -1.0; 62.2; 69.7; 67.6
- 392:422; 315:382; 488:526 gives -0.6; 56.2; 61.8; 68.1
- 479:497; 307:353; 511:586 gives -2.4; 54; 71.1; 66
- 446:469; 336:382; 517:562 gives 0.2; 57.7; 62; 66.5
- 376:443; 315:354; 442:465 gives -1.7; 55.9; 61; 61.6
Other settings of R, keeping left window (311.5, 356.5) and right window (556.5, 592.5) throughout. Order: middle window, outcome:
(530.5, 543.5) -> -0.05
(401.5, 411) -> -0.11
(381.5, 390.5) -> -0.04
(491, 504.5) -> -0.13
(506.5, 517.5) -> -0.12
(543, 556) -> -0.12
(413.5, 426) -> -0.03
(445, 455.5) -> -0.03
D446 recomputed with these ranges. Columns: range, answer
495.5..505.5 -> 70.8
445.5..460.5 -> 61.6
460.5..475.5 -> 64.5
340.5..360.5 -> 58.5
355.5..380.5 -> 56.5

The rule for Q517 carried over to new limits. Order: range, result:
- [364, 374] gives 56.9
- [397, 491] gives 63.9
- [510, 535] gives 61.7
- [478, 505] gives 71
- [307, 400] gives 56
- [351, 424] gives 59.3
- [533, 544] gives 68.4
